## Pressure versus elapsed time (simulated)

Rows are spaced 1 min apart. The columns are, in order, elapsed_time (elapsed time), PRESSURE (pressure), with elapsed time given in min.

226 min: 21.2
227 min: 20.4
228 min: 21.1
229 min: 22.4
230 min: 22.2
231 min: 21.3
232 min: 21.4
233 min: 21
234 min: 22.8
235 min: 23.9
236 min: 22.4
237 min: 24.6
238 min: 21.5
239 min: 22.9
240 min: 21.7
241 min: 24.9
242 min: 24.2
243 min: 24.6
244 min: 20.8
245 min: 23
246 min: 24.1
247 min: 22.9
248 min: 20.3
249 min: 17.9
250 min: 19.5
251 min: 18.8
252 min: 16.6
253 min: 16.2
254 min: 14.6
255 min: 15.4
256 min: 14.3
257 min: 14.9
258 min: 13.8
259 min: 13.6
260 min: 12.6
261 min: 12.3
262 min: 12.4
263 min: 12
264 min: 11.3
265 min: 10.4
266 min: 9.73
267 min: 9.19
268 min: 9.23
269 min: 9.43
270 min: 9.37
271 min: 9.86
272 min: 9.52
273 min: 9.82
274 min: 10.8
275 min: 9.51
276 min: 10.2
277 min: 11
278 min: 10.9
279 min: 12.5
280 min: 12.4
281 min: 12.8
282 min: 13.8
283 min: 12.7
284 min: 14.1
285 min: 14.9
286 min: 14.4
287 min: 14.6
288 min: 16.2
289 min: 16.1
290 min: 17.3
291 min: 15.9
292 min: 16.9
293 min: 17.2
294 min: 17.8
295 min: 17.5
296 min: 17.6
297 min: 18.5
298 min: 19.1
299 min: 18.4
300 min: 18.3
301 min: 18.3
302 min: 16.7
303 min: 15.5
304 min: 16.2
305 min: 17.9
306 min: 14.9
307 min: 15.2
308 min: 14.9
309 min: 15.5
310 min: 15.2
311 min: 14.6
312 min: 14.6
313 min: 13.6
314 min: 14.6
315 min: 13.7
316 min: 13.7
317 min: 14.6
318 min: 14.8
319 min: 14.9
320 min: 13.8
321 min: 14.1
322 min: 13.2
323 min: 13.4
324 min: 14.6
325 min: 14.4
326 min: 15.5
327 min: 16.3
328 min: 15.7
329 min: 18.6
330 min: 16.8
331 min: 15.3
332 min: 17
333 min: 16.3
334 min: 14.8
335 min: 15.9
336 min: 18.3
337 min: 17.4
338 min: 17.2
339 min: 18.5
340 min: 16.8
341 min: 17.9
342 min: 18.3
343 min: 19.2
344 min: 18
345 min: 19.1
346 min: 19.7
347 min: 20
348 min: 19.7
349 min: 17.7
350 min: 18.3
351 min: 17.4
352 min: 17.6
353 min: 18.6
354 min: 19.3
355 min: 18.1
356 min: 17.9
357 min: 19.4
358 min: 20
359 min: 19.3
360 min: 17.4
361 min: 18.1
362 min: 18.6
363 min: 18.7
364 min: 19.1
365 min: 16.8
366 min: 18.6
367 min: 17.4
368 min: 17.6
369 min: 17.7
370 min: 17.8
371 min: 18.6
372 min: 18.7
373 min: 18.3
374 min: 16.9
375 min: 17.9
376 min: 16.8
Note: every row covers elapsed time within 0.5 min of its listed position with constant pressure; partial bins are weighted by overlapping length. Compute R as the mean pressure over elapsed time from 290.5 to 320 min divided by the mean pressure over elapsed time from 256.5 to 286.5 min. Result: 1.4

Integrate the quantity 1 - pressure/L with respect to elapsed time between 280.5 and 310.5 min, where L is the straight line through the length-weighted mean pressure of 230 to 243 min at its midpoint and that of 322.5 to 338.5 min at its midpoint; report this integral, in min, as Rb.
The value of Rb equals 3.9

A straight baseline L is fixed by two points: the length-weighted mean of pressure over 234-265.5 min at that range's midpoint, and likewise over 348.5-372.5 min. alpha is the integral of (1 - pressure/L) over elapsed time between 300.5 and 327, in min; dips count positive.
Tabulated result 4.87 min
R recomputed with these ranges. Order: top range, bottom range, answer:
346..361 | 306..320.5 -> 1.28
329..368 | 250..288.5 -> 1.43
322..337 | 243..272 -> 1.07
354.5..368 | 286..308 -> 1.09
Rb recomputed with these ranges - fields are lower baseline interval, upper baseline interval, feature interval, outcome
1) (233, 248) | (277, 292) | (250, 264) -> 3.7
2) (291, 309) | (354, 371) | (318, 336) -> 2.2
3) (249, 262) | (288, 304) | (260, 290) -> 8.1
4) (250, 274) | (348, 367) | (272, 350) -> -0.4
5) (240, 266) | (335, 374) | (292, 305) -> 0.1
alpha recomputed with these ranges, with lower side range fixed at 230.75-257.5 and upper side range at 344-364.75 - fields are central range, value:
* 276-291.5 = 4.7 min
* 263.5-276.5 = 6.6 min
